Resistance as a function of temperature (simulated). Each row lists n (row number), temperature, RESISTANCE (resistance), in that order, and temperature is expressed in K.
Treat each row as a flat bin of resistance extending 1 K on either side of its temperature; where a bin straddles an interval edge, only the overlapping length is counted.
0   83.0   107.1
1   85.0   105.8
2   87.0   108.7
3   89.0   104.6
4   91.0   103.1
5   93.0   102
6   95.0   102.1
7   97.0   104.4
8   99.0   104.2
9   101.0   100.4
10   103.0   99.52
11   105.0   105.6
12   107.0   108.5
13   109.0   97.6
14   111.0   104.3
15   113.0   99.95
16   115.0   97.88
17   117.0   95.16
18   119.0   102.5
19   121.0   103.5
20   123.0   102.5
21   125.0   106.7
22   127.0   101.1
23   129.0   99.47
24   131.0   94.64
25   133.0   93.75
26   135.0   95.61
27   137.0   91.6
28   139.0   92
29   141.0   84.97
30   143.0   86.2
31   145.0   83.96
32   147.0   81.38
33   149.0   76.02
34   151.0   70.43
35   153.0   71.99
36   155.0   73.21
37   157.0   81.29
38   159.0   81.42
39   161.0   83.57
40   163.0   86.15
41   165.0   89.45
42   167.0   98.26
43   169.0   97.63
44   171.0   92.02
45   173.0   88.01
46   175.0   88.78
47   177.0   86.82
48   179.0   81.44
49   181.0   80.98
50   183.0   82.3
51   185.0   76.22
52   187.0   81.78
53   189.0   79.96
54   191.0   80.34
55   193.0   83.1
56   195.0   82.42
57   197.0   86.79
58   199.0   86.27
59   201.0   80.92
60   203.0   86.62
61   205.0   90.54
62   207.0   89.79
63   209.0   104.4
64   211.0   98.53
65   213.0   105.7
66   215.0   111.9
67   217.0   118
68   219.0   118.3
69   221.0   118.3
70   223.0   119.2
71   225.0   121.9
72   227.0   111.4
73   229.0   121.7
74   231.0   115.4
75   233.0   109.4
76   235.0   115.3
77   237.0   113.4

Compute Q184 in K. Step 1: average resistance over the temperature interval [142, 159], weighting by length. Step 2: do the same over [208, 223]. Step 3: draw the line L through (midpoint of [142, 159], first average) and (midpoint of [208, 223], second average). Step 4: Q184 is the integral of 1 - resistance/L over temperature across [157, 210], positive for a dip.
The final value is 4.6 K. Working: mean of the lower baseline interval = 78.3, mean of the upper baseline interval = 111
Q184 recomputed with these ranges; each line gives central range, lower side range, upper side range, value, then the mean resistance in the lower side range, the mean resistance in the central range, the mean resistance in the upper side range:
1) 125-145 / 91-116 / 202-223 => 1.9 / 102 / 93.5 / 105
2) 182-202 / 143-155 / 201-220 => 2.6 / 77.2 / 82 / 101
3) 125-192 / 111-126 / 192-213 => 6.8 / 101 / 86.2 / 89.7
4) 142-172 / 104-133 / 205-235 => 6.1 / 101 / 83.5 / 111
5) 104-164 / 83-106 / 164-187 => 2.6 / 104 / 91.8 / 87.2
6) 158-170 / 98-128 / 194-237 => 1.6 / 102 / 89.4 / 105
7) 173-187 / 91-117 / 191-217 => 1.8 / 102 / 83.1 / 92.8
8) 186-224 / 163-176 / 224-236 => 3.7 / 91.9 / 95.9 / 116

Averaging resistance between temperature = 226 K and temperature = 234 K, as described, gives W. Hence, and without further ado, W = 114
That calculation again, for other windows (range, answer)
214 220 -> 116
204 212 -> 95.8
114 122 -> 99.8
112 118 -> 97.7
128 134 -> 96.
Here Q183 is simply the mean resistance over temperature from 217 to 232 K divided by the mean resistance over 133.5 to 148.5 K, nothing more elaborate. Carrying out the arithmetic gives 1.34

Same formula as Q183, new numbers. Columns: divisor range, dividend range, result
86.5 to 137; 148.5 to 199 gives 0.82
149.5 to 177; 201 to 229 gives 1.26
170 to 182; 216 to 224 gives 1.37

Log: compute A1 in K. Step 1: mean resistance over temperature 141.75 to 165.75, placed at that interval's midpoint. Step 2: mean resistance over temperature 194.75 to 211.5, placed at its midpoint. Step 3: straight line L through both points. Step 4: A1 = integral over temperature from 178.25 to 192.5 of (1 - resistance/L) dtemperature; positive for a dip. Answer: 1.0 K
